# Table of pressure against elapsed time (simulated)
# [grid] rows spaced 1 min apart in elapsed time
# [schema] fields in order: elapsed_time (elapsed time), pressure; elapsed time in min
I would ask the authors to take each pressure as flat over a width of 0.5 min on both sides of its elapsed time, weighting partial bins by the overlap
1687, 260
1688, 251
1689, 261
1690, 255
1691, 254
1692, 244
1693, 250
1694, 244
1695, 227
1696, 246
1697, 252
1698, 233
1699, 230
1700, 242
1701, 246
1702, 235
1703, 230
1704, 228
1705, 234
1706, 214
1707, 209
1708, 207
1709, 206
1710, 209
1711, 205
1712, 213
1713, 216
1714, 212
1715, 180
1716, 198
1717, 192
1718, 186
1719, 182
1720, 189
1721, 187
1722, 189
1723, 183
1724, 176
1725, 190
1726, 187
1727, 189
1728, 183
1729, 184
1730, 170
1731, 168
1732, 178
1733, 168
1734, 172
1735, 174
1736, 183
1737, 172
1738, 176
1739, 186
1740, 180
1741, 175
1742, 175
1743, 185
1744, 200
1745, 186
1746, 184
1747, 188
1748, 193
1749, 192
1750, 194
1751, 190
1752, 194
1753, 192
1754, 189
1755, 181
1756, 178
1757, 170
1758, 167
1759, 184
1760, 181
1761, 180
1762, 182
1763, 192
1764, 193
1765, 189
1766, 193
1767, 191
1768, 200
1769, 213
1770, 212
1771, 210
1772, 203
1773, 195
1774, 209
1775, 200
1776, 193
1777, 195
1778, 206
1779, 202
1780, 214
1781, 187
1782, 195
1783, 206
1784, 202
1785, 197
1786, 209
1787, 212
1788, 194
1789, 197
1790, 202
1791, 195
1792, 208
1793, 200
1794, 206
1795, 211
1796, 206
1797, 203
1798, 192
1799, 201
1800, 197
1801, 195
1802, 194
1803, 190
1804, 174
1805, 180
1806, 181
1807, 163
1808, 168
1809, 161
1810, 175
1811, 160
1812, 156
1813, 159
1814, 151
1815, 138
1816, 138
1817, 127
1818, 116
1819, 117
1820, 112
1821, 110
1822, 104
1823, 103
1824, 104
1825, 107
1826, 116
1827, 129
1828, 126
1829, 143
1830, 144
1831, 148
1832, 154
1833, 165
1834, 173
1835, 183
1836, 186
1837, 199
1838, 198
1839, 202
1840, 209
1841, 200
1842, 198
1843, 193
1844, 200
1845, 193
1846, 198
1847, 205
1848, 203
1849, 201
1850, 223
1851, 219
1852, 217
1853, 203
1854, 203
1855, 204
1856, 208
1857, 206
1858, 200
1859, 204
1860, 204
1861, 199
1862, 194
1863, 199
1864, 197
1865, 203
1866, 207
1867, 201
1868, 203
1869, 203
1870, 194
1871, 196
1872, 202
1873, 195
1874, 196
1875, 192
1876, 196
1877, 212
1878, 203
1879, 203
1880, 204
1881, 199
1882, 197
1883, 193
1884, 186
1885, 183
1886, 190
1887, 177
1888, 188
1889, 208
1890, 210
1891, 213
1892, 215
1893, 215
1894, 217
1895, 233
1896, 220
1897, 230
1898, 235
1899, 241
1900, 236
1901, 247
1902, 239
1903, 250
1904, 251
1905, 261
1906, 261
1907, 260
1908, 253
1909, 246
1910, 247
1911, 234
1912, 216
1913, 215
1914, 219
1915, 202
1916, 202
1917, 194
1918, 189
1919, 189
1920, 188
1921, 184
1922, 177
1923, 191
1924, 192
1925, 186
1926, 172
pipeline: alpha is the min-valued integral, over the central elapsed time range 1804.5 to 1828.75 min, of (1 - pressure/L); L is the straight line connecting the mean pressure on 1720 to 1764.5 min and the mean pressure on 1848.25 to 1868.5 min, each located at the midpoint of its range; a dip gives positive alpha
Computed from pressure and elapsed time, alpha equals 7.28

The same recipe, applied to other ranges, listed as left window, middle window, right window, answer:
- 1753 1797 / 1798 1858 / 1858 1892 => 8.3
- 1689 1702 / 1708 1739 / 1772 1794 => 5.8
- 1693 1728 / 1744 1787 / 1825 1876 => 1.9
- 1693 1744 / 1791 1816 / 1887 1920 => 3.6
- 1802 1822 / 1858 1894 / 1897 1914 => 2.2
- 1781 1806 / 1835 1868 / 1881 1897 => -0.1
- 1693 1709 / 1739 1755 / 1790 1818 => 1.5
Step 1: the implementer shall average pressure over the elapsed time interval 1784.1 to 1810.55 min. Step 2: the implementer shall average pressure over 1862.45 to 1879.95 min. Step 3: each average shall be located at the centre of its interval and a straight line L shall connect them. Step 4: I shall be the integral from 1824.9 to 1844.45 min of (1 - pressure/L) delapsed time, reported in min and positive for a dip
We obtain 2.67 min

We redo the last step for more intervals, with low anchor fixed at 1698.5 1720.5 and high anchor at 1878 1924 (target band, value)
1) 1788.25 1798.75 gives 0.57 min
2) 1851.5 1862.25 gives 0.53 min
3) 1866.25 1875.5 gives 0.71 min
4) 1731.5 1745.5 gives 2.19 min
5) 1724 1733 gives 1.36 min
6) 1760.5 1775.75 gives 1.12 min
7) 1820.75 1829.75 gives 4.09 min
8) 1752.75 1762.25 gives 1.46 min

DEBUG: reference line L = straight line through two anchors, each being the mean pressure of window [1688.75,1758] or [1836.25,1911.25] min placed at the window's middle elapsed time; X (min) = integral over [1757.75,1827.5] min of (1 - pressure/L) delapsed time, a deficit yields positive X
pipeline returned 9.3 min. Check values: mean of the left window 201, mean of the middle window 178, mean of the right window 211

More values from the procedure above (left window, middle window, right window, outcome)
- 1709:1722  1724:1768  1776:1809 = 3.00 min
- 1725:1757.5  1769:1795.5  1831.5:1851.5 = -2.10 min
